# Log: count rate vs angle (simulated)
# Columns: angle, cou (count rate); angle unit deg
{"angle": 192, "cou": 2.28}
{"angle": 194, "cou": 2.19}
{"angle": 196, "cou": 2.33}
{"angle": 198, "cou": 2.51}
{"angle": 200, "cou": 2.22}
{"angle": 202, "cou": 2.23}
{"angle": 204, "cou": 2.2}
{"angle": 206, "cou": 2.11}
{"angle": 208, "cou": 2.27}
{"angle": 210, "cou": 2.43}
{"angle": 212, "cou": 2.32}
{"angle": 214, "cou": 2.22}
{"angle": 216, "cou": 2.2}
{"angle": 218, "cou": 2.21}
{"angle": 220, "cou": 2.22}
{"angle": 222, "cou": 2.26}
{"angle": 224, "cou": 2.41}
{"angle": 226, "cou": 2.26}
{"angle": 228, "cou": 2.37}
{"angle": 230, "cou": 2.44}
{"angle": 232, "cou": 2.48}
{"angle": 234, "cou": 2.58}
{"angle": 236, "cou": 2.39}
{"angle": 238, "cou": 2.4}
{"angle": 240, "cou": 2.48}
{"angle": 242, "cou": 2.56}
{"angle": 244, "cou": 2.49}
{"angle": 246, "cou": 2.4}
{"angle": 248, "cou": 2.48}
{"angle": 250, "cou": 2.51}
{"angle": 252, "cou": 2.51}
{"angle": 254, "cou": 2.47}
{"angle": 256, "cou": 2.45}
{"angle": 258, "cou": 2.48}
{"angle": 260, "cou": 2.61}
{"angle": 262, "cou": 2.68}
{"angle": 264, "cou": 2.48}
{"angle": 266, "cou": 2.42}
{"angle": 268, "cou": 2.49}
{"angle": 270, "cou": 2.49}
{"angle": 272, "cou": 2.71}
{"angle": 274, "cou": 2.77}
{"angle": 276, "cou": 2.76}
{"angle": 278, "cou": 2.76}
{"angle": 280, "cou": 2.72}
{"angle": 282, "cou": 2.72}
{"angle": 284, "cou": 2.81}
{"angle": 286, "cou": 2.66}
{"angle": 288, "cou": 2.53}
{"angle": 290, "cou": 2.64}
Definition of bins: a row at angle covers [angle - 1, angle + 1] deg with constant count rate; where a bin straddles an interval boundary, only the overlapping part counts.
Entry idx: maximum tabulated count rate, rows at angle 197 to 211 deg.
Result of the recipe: 2.51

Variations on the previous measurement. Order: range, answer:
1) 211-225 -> 2.41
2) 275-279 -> 2.76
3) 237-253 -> 2.56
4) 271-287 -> 2.81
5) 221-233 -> 2.48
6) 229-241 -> 2.58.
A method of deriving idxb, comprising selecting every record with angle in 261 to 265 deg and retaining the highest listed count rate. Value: 2.68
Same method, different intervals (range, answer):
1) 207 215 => 2.43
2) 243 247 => 2.49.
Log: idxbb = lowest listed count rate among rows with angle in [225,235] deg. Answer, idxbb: 2.26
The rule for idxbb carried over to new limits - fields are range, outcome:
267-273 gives 2.49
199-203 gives 2.22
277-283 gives 2.72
